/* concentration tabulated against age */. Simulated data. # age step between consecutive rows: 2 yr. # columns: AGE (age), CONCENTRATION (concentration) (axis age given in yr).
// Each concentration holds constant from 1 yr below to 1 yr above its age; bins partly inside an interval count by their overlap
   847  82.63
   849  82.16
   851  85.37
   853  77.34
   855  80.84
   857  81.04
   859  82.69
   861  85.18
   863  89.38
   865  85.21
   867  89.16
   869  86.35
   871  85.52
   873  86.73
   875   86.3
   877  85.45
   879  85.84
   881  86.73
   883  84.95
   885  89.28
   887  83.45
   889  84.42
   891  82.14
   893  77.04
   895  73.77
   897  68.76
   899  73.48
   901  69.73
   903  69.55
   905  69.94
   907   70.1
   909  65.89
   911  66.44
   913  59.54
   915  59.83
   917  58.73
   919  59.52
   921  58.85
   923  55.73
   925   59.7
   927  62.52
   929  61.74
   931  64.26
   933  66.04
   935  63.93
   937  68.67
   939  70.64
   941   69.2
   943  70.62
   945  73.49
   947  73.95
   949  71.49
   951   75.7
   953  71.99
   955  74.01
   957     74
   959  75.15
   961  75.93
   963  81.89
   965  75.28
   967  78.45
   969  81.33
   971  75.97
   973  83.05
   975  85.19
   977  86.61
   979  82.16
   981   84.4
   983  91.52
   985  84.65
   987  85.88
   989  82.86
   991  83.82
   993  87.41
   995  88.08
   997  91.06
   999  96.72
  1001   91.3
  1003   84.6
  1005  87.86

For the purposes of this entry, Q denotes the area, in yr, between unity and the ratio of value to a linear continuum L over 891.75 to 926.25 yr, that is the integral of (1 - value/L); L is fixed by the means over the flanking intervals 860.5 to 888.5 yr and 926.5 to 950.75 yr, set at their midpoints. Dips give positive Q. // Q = 5.0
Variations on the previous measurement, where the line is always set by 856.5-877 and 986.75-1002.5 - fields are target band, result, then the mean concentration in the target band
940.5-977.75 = 4.7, 76.5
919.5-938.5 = 5.4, 62.5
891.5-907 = 2.6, 72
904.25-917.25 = 3.3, 64.6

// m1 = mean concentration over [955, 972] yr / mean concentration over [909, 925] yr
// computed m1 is 1.28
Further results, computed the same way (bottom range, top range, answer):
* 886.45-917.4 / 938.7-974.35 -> 1.06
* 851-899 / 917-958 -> 0.81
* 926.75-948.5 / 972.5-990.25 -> 1.25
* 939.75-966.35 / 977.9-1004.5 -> 1.18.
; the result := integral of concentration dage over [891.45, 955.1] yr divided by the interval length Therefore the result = 67.4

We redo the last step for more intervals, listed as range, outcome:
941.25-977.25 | 76.5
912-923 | 59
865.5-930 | 73.8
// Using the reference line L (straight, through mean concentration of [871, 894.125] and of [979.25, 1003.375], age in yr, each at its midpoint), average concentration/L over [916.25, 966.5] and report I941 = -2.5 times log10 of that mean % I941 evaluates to 0.248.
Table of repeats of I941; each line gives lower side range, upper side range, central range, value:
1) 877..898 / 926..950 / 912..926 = 0.237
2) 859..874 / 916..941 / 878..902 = -0.032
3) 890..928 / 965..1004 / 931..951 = 0.070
